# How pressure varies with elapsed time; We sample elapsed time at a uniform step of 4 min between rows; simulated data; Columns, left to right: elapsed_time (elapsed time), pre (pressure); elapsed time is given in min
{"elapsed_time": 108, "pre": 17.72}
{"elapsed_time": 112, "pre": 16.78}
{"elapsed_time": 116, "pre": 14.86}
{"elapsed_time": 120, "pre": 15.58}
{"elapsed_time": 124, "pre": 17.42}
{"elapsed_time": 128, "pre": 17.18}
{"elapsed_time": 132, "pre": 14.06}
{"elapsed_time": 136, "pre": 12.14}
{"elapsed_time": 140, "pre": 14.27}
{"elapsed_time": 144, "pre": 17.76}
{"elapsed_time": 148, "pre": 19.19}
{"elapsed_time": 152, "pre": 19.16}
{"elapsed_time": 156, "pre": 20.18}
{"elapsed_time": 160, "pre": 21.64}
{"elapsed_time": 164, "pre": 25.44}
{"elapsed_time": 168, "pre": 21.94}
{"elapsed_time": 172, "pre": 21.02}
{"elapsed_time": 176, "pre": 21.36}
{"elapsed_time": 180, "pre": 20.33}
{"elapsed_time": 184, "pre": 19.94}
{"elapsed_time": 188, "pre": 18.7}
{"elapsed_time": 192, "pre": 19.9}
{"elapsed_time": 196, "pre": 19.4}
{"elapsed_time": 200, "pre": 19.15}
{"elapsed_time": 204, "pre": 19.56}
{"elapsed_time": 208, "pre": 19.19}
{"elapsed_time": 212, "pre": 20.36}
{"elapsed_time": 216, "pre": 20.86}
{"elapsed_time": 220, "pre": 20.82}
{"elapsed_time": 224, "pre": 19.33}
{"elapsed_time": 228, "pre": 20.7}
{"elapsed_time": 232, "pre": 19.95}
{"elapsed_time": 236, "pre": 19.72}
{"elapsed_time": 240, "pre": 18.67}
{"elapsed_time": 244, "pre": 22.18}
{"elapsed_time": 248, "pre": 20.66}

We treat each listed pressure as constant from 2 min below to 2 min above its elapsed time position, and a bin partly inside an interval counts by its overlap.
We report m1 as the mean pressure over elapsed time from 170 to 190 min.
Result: 20.3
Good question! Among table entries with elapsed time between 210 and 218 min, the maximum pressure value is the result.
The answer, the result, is 20.86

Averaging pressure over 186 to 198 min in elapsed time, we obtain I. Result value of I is 19.3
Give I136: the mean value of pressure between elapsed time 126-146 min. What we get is 15.1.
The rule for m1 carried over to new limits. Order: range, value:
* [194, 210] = 19.3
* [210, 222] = 20.7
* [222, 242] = 19.7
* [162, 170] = 23.7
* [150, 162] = 20.3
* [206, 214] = 19.8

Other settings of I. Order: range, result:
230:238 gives 19.8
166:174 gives 21.5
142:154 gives 18.7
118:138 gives 15.3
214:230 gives 20.4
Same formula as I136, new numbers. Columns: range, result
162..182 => 22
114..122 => 15.2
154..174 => 22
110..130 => 16.4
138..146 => 16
